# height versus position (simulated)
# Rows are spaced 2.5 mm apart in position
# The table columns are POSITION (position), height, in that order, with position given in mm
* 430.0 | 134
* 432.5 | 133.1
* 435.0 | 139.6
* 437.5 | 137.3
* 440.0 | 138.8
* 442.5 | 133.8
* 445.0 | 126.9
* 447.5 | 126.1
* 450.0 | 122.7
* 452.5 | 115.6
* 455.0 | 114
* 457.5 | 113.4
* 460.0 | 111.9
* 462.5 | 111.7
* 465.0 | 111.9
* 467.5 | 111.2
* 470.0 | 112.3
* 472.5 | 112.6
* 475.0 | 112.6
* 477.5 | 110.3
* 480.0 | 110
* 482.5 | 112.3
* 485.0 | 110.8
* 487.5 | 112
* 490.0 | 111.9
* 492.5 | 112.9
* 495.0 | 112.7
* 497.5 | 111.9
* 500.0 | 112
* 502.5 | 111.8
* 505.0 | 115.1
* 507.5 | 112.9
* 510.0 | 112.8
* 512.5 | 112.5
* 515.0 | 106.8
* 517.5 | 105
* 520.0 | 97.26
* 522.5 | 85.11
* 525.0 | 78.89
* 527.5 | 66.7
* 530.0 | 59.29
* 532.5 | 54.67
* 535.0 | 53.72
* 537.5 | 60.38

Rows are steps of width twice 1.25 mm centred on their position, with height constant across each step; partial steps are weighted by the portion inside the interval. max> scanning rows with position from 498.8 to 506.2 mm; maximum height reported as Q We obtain 115.1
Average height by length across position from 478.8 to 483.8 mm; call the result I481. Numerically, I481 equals 111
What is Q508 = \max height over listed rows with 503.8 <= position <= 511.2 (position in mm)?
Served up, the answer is 115.1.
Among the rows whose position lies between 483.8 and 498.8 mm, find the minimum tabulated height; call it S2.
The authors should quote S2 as 110.8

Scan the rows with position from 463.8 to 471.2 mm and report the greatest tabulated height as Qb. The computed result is 112.3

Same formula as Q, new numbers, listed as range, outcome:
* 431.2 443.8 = 139.6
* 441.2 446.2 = 133.8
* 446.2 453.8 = 126.1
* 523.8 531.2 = 78.89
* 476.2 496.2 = 112.9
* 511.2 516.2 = 112.5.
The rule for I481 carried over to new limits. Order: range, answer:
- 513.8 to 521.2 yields 103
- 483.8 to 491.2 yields 112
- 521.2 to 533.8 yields 69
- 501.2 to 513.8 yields 113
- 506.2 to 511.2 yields 113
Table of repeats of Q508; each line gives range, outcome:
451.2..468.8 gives 115.6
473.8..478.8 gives 112.6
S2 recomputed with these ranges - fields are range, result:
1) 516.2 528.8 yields 66.7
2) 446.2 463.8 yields 111.7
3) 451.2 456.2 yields 114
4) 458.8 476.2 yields 111.2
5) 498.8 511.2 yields 111.8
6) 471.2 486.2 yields 110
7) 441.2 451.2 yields 122.7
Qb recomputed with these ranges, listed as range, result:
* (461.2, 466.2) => 111.9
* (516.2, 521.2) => 105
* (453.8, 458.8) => 114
